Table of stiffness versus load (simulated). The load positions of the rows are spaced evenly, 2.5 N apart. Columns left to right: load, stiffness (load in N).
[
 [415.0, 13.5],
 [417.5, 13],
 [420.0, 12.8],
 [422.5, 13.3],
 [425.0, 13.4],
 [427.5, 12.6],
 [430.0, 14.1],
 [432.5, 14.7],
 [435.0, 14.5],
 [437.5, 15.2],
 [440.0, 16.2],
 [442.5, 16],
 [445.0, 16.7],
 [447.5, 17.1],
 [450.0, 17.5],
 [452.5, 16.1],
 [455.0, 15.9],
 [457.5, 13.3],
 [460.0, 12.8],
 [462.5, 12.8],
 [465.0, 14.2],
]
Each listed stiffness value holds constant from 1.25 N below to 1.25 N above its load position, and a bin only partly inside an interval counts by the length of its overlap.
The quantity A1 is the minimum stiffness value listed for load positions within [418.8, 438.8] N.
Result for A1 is 12.6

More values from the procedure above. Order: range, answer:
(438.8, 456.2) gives 15.9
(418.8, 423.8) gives 12.8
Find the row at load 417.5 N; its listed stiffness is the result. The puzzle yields 13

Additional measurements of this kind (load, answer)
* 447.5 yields 17.1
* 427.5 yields 12.6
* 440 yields 16.2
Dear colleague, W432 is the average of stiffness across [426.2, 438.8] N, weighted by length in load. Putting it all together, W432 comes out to 14.2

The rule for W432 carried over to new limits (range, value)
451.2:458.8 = 15.1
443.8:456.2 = 16.7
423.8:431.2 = 13.4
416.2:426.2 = 13.1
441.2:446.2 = 16.3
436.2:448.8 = 16.2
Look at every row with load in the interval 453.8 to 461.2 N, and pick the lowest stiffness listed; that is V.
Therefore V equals 12.8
